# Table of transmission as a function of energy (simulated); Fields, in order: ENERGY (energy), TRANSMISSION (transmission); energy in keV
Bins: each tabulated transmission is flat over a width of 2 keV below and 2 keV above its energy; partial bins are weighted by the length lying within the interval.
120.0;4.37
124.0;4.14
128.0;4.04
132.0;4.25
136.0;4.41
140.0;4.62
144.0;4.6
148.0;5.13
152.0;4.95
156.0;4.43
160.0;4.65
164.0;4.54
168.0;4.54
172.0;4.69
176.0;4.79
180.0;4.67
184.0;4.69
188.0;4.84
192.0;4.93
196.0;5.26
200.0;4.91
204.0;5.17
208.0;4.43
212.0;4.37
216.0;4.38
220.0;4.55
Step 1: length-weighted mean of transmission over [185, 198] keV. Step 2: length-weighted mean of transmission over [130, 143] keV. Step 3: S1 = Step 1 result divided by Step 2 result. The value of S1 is 1.12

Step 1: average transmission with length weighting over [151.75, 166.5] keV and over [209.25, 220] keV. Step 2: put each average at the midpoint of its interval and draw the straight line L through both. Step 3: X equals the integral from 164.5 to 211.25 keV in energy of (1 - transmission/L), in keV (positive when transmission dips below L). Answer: -3.0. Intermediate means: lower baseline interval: 4.6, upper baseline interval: 4.41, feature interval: 4.79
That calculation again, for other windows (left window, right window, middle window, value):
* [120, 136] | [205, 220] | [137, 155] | -2.19 keV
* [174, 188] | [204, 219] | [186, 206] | -1.73 keV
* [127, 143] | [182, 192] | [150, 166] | -0.31 keV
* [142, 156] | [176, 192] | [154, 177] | 0.95 keV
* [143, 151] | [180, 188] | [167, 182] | 0.28 keV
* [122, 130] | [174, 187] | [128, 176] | -2.31 keV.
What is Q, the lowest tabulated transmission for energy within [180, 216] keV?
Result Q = 4.37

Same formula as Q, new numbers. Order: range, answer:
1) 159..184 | 4.54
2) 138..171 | 4.43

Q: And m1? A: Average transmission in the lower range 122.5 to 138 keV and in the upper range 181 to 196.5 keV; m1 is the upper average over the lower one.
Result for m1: 1.16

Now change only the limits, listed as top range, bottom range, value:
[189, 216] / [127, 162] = 1.05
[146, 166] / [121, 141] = 1.11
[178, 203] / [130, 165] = 1.06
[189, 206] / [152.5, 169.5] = 1.10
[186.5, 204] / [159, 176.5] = 1.08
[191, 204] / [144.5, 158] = 1.05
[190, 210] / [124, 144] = 1.14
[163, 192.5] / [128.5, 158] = 1.02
